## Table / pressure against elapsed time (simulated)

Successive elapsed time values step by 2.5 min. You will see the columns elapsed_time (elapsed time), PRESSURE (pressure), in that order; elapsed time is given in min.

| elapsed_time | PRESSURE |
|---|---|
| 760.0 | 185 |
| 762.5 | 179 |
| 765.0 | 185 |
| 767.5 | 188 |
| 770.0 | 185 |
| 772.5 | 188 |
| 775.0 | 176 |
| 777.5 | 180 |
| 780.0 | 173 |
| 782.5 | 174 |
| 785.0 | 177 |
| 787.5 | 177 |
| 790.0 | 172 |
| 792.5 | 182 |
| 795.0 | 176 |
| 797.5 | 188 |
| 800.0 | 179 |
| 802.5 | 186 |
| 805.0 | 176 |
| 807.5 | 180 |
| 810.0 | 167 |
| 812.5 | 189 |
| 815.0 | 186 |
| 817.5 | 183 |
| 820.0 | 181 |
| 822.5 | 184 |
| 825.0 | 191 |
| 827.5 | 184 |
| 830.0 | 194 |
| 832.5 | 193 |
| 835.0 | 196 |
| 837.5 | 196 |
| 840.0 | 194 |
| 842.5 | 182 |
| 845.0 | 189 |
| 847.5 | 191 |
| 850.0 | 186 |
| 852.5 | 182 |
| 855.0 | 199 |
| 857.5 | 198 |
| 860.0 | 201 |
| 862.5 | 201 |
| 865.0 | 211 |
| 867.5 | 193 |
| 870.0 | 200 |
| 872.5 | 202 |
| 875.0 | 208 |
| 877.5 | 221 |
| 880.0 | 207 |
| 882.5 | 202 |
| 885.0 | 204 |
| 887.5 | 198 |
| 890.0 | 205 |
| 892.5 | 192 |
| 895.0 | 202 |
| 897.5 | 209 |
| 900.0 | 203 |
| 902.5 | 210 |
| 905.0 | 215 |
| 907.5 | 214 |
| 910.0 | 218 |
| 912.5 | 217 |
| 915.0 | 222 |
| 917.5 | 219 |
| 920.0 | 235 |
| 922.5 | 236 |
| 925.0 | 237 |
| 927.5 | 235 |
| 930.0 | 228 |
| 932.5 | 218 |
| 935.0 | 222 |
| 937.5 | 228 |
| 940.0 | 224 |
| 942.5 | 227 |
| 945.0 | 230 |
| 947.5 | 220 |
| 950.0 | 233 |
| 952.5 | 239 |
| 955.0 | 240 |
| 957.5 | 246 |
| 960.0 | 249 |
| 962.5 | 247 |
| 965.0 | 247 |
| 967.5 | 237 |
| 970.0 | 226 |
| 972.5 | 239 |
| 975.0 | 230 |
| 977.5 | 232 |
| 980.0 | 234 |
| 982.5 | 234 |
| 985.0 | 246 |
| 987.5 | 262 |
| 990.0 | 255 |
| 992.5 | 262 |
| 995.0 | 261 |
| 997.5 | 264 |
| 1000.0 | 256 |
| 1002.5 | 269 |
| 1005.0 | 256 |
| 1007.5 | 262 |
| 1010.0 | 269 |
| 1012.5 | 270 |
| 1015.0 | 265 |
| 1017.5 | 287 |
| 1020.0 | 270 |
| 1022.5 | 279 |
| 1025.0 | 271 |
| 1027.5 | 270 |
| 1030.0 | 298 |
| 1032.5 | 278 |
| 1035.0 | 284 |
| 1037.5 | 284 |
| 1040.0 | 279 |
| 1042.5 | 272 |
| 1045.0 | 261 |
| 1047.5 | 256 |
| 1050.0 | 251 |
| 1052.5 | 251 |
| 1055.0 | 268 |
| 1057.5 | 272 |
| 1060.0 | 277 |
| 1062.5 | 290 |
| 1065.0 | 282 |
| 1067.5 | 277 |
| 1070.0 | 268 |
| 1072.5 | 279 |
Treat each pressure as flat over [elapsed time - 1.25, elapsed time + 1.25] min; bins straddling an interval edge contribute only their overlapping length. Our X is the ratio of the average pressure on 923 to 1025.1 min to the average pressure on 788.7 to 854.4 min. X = 1.3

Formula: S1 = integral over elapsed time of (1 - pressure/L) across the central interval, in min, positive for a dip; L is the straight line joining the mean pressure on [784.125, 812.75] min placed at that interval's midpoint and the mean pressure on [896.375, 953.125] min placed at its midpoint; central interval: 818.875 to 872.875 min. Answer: 0.7 min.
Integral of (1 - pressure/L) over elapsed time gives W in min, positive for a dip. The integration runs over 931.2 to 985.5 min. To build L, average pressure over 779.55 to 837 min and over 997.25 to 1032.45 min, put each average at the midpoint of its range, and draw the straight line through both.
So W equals 2.8 min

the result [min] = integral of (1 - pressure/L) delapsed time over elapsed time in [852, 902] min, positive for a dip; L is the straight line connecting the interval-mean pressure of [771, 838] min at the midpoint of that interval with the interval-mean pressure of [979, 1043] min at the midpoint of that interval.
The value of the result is 2.3 min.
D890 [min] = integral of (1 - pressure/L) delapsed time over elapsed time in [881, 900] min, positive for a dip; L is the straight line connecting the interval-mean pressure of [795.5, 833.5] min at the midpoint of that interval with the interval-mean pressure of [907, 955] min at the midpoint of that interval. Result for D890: 0.91 min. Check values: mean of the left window 184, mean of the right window 227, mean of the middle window 202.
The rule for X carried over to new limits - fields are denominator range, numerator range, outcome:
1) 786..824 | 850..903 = 1.12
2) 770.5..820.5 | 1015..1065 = 1.52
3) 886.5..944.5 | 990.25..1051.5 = 1.23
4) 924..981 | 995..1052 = 1.16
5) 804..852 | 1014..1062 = 1.46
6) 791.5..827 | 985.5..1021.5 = 1.45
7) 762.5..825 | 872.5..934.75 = 1.19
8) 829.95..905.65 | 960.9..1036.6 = 1.30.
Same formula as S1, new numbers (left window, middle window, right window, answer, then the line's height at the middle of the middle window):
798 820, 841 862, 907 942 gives 0.6 min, 197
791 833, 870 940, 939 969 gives 1.1 min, 218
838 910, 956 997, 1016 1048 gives 0.9 min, 250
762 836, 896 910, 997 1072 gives 0.7 min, 222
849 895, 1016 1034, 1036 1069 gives -1.3 min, 260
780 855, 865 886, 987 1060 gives 0.3 min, 208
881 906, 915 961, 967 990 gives -1.9 min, 222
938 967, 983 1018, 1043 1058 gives -2.0 min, 248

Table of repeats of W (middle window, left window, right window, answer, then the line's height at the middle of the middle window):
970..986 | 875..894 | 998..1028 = 1.0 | 251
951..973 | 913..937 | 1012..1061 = 0.1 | 242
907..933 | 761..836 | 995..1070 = 0.3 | 228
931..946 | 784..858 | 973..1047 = 0.6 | 234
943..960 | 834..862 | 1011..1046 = 0.4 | 241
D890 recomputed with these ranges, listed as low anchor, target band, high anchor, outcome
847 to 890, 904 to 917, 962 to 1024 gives 0.1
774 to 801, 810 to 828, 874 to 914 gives 0.2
